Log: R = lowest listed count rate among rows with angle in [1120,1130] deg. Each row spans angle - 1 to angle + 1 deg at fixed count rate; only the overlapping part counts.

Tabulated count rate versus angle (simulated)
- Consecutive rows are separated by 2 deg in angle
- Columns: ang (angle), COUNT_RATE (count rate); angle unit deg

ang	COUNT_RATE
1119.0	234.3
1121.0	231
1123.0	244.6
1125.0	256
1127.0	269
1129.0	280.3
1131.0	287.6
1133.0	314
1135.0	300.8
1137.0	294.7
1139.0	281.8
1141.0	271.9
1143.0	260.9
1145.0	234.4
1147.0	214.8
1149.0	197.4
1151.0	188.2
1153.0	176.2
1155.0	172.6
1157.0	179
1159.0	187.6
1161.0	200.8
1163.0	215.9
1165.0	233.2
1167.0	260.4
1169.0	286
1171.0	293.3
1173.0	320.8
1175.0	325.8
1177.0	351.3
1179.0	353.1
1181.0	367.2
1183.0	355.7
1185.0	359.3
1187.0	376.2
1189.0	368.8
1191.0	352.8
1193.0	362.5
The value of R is 231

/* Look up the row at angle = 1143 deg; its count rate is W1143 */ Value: 260.9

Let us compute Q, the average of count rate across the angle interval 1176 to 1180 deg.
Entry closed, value 352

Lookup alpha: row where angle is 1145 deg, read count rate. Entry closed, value 234.4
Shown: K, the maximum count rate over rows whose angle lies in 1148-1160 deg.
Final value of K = 197.4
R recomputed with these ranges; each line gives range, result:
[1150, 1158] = 172.6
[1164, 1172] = 233.2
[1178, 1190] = 353.1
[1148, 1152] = 188.2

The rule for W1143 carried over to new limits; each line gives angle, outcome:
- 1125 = 256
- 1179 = 353.1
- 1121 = 231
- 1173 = 320.8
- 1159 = 187.6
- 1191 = 352.8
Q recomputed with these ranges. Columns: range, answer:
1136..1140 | 288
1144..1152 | 209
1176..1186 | 357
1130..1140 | 296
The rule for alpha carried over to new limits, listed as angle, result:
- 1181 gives 367.2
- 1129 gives 280.3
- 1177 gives 351.3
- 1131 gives 287.6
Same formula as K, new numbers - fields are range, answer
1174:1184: 367.2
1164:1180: 353.1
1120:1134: 314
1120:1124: 244.6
